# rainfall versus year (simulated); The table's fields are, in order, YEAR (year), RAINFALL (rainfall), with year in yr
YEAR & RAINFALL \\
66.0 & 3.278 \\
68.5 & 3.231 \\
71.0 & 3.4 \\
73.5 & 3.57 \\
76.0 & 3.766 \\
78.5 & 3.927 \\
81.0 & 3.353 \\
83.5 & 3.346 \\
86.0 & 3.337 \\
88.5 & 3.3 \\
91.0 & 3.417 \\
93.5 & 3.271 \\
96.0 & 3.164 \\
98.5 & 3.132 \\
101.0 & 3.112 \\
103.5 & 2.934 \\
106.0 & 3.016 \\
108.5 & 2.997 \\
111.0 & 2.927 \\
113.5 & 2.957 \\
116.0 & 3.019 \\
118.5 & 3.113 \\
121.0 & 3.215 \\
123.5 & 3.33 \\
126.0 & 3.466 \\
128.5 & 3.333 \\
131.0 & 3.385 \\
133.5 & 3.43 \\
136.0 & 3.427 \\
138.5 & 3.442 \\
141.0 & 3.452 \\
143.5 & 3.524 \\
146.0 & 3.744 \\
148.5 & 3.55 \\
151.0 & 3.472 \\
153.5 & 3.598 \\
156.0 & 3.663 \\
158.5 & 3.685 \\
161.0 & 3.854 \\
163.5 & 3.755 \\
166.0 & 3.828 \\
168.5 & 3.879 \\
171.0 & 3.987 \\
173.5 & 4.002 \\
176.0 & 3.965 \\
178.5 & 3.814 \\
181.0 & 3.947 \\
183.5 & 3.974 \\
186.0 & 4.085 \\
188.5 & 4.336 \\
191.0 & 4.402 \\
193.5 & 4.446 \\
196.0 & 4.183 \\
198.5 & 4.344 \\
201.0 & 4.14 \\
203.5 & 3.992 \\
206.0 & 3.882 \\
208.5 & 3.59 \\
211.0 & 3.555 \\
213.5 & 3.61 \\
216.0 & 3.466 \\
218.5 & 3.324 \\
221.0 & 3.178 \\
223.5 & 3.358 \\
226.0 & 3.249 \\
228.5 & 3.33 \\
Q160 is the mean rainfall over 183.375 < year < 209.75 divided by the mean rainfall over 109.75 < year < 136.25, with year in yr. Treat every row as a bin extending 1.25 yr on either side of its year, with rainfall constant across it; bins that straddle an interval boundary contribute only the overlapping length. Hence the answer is 1.28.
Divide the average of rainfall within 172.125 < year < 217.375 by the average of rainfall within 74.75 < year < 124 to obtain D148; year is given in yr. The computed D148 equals 1.23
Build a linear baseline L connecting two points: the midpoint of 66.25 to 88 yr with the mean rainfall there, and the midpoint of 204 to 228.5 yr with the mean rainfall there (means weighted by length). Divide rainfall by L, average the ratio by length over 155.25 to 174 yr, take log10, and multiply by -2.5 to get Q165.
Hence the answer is -0.11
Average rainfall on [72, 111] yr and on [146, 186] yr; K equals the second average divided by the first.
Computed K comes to 1.15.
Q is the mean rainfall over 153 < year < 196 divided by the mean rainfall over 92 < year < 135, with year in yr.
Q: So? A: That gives 1.3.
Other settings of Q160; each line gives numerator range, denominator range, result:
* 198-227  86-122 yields 1.16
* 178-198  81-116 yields 1.32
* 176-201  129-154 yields 1.19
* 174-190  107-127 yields 1.29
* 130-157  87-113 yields 1.13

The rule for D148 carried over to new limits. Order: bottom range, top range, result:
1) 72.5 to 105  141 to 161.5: 1.08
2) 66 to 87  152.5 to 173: 1.09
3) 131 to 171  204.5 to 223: 0.97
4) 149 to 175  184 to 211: 1.09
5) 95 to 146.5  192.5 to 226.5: 1.16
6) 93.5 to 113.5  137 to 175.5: 1.21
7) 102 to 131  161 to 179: 1.24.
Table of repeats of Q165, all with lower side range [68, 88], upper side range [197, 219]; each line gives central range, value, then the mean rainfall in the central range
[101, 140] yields 0.126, 3.2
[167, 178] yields -0.068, 3.95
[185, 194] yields -0.153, 4.31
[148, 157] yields 0.028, 3.57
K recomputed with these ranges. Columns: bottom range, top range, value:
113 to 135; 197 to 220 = 1.15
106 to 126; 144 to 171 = 1.20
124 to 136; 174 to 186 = 1.16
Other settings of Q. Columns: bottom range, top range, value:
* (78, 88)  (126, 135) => 0.99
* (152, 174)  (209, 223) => 0.90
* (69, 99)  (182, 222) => 1.14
